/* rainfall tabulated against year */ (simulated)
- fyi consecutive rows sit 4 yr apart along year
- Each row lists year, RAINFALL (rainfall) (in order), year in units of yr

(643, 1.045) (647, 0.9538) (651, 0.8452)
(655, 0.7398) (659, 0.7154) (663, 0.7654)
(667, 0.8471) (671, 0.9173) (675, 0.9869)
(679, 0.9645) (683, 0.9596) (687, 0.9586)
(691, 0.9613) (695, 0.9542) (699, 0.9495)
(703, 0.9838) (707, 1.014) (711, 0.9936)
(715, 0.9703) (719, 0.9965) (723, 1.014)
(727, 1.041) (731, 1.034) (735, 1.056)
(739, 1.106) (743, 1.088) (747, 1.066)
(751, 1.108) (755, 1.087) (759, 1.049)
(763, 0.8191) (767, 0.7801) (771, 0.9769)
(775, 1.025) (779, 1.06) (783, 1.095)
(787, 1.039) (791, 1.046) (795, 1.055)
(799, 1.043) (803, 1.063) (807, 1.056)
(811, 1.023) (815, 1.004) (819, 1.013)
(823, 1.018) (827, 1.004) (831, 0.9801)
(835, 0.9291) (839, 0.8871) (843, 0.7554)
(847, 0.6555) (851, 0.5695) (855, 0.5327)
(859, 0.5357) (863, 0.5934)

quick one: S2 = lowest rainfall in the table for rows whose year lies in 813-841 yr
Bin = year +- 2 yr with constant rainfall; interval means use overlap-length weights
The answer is 0.8871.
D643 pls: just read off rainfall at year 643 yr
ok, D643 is 1.045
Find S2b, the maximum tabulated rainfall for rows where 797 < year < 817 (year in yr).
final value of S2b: 1.063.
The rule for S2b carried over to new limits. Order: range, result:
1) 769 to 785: 1.095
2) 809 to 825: 1.023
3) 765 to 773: 0.9769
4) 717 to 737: 1.056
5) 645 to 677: 0.9869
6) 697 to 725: 1.014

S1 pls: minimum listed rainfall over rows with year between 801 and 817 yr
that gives 1.004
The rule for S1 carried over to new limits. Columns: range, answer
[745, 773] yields 0.7801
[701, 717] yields 0.9703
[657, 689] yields 0.7154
